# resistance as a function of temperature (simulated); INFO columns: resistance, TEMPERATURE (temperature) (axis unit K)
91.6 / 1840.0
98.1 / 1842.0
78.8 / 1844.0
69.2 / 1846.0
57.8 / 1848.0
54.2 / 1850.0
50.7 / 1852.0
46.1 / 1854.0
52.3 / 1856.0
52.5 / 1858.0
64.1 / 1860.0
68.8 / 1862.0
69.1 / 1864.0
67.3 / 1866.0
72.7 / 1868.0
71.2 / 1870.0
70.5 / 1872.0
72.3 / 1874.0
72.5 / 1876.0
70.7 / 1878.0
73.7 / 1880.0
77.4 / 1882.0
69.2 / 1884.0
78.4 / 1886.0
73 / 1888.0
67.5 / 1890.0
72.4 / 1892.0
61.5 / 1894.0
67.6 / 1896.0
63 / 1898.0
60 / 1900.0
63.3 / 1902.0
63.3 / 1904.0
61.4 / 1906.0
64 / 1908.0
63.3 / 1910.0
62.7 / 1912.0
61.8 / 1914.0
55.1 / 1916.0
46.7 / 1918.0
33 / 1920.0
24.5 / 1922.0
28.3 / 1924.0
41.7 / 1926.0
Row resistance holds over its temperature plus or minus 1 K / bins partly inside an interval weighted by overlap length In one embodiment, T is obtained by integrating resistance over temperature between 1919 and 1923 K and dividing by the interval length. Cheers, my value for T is 28.8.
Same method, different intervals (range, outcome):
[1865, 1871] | 70.4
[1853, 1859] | 50.3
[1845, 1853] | 58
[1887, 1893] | 71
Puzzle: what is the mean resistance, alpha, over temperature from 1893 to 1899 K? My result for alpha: 64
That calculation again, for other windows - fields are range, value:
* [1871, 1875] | 71.4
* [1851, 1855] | 48.4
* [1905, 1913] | 62.8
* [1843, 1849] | 68.6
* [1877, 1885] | 72.8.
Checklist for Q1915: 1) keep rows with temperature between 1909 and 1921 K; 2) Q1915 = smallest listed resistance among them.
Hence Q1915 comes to 33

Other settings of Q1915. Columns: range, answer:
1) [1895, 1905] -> 60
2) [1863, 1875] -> 67.3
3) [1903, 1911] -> 61.4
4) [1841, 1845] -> 78.8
